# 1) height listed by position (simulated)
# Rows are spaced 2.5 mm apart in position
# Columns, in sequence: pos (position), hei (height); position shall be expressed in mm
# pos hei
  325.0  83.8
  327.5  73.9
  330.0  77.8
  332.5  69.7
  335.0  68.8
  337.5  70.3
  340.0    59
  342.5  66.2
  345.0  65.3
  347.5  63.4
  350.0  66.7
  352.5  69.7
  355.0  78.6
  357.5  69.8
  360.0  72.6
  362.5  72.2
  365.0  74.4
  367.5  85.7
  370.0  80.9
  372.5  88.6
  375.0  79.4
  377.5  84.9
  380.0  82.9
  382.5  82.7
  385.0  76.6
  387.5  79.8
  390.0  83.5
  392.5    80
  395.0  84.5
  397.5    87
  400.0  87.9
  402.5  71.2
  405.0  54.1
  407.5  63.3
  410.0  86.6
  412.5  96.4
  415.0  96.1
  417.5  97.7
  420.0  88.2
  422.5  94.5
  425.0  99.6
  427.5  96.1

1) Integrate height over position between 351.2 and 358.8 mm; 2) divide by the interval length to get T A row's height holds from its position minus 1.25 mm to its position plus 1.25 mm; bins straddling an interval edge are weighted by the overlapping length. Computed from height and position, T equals 72.7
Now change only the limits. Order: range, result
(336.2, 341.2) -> 64.7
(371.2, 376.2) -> 84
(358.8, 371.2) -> 77.2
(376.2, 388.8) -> 81.4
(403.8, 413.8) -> 75.3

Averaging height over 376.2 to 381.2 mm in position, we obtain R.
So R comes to 83.9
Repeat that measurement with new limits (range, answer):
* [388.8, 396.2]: 82.6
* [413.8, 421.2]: 94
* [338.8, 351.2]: 64.1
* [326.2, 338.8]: 72.1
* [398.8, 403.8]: 79.2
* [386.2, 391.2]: 81.6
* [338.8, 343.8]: 62.7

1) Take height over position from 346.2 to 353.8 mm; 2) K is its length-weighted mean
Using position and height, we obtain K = 66.7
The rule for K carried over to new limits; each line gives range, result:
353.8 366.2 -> 73.5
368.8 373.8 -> 84.7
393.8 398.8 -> 85.8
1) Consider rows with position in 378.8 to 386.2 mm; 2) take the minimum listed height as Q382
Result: 76.6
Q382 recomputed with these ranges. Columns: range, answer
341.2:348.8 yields 63.4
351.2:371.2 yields 69.7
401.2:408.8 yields 54.1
